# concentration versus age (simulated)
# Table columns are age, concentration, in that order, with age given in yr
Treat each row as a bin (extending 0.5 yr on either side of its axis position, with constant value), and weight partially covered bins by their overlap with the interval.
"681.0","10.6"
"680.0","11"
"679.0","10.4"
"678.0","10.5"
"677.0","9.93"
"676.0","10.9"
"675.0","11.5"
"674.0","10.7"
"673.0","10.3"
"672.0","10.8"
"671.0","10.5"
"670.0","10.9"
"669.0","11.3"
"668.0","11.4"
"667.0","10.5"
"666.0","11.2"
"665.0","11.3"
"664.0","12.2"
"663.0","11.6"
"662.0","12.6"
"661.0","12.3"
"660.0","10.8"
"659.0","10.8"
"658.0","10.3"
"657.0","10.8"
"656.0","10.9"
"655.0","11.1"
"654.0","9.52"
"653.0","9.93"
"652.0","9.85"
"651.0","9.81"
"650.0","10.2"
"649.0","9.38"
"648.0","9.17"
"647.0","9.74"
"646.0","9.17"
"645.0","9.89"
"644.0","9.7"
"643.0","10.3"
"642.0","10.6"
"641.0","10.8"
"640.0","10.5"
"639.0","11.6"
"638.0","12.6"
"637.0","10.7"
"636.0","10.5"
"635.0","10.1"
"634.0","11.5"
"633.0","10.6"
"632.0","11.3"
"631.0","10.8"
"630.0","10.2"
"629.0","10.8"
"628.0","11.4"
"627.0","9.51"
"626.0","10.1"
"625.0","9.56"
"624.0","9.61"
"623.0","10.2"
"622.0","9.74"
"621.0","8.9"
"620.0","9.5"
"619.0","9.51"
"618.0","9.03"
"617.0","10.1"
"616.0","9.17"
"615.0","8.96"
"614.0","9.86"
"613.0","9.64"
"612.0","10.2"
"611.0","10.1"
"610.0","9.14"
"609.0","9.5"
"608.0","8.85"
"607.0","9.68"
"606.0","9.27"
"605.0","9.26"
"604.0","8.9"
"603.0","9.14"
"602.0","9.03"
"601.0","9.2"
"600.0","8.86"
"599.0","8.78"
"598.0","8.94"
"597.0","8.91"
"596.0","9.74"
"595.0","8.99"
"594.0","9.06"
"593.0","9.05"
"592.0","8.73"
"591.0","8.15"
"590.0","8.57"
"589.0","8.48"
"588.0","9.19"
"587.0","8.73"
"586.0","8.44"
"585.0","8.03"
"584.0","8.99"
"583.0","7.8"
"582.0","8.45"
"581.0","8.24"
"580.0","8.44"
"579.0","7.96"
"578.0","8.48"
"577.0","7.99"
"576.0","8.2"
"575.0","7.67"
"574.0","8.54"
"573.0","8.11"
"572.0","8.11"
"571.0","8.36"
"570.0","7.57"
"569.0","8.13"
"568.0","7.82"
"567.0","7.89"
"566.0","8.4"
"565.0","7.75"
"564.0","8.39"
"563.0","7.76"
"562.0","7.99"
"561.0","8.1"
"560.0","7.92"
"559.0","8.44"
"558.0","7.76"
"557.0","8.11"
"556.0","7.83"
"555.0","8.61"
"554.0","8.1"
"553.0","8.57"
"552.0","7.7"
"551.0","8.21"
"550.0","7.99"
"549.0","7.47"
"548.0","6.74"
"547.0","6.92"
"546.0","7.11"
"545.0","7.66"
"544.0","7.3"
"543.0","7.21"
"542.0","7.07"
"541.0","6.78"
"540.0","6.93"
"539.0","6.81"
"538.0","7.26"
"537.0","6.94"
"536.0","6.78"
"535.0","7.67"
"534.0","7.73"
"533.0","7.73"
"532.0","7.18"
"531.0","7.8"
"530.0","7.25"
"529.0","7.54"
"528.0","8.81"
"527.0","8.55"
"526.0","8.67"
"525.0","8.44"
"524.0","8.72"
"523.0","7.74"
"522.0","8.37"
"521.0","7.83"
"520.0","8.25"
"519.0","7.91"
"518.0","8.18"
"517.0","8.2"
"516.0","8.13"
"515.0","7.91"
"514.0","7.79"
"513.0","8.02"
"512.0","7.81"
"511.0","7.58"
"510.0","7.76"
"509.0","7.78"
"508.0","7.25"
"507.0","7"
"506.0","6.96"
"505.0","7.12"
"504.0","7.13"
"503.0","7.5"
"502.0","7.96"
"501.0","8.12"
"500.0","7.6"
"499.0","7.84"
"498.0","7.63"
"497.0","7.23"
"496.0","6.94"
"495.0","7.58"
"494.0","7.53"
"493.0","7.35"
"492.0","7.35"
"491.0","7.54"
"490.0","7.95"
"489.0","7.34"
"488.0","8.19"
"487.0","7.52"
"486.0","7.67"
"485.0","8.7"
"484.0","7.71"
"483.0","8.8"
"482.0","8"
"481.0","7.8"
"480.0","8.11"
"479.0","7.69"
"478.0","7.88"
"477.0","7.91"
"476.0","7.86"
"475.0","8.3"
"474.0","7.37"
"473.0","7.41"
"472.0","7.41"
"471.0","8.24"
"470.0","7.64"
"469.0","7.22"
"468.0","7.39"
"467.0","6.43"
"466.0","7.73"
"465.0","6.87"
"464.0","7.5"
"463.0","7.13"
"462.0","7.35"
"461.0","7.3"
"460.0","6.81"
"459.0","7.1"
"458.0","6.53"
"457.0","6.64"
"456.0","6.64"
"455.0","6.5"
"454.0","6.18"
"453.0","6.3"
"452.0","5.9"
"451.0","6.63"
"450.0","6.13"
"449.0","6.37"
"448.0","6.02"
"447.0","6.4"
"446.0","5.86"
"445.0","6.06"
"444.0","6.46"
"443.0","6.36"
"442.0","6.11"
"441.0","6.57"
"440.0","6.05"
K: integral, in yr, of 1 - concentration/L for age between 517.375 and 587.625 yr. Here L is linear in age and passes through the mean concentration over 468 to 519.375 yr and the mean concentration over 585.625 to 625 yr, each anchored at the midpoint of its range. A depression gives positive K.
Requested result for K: 4.94 yr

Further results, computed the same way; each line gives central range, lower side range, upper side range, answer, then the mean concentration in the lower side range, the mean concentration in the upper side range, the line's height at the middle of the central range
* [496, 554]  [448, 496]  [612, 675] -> 4.4 yr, 7.33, 10.4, 8.29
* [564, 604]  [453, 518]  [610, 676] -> 3.7 yr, 7.52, 10.4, 9.34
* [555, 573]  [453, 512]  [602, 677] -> 1.8 yr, 7.47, 10.3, 8.94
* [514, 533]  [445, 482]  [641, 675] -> 0.2 yr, 7.07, 10.6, 8.16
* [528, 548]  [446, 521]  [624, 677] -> 2.8 yr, 7.42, 10.6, 8.47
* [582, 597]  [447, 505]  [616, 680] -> 1.1 yr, 7.35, 10.5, 9.43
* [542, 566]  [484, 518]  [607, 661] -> 2.3 yr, 7.64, 10.1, 8.64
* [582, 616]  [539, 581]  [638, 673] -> -0.1 yr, 7.85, 10.7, 8.99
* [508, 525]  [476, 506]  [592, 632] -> 0.2 yr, 7.7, 9.53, 8.09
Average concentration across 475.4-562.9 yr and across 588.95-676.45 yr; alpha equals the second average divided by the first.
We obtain 1.31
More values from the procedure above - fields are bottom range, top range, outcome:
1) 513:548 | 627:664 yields 1.38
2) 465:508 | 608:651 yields 1.32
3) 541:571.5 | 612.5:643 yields 1.31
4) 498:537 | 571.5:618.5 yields 1.14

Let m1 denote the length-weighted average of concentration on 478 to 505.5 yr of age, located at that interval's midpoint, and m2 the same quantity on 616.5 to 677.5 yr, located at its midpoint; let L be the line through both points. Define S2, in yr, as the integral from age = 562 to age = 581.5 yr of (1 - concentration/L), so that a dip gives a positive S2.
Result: 2.3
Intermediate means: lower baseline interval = 7.7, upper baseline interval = 10.5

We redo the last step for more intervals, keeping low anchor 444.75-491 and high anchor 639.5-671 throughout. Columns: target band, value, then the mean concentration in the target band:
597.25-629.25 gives 1.1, 9.5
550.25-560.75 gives 0.8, 8.12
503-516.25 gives 0.7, 7.54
